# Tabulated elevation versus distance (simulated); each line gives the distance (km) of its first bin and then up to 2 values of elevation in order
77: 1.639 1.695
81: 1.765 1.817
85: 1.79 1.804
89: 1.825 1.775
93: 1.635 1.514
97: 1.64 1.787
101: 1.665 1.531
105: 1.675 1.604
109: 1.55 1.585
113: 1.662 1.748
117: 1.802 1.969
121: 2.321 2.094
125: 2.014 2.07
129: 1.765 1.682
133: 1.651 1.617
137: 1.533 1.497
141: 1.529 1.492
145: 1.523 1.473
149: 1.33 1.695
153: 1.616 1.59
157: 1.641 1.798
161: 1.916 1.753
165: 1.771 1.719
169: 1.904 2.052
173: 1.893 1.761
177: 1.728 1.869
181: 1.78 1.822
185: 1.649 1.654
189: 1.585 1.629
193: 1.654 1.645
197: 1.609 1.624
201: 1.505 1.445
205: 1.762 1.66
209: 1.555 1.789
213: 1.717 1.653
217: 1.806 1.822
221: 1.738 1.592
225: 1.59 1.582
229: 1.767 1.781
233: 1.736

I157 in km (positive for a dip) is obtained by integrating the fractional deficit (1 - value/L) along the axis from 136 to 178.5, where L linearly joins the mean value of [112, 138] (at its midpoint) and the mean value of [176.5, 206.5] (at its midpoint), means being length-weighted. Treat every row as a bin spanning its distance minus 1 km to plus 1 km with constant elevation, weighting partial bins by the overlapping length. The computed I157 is 1.7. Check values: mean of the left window 1.84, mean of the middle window 1.68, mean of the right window 1.66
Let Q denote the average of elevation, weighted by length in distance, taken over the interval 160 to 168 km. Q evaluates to 1.79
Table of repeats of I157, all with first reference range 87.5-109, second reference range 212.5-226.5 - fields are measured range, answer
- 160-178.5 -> -1.7 km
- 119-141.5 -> -1.9 km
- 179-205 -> 0.7 km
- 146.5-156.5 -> 0.8 km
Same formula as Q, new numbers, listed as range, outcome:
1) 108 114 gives 1.6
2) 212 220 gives 1.75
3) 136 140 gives 1.52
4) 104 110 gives 1.61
